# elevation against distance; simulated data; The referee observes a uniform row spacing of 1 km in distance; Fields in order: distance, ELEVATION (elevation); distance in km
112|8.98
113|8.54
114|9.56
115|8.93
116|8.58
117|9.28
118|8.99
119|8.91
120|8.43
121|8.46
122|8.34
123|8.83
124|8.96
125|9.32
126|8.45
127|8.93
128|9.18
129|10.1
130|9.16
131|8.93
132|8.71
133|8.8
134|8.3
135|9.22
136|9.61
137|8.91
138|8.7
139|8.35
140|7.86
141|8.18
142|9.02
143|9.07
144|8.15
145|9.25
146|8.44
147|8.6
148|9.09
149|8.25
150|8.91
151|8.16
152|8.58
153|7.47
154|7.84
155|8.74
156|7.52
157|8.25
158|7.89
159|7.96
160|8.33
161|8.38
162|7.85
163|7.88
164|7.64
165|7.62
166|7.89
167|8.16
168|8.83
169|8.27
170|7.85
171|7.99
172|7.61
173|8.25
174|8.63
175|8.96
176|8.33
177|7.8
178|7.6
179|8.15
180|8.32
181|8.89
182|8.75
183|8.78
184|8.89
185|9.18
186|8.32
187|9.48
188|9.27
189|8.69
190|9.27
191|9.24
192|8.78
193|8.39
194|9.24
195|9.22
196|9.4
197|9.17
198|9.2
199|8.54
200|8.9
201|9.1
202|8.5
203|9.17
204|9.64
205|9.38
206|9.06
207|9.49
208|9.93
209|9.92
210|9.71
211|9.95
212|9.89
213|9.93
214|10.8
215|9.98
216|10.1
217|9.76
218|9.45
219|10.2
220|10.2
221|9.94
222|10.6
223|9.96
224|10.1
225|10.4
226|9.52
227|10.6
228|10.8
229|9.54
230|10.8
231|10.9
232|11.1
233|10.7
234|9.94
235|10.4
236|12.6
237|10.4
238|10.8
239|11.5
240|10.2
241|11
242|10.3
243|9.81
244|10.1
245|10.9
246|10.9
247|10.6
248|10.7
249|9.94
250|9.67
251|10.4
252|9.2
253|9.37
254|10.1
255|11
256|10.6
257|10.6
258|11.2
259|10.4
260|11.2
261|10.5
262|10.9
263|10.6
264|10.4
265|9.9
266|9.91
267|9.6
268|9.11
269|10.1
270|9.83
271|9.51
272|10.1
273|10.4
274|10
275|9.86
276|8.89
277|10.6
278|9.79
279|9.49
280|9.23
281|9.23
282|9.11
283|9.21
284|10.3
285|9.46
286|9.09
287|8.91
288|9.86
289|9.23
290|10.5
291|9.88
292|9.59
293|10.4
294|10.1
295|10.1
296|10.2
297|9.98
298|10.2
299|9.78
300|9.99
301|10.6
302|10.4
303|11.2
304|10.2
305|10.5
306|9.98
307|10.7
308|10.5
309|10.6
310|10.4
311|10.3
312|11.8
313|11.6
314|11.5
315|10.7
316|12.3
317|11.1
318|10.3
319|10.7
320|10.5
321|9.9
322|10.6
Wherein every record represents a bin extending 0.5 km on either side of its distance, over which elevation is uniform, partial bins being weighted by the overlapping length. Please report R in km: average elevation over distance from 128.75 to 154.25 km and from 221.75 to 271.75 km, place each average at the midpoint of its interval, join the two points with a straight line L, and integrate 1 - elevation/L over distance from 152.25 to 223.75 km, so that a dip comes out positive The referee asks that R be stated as 4.3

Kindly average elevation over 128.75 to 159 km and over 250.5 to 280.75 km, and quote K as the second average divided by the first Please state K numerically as 1.18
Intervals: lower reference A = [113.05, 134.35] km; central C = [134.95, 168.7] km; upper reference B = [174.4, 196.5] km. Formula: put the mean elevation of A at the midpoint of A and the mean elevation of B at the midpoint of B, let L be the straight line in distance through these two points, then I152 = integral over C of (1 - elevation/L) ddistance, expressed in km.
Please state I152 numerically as 1.9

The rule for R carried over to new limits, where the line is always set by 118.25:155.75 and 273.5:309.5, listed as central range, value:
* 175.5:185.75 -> 0.7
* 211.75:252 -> -3.9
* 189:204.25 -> 0.2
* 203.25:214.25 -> -0.6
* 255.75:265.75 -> -1.0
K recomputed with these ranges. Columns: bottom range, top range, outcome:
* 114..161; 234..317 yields 1.19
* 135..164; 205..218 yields 1.17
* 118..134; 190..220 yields 1.06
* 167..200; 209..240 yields 1.19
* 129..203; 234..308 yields 1.19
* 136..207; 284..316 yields 1.20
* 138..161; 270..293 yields 1.16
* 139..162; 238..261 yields 1.25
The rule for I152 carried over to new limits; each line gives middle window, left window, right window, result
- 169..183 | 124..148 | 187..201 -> 1.1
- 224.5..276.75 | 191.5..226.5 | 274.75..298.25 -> -3.7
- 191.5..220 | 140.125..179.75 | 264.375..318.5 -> -1.8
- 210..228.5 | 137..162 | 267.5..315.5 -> -1.8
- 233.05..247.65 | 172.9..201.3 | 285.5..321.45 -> -1.8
